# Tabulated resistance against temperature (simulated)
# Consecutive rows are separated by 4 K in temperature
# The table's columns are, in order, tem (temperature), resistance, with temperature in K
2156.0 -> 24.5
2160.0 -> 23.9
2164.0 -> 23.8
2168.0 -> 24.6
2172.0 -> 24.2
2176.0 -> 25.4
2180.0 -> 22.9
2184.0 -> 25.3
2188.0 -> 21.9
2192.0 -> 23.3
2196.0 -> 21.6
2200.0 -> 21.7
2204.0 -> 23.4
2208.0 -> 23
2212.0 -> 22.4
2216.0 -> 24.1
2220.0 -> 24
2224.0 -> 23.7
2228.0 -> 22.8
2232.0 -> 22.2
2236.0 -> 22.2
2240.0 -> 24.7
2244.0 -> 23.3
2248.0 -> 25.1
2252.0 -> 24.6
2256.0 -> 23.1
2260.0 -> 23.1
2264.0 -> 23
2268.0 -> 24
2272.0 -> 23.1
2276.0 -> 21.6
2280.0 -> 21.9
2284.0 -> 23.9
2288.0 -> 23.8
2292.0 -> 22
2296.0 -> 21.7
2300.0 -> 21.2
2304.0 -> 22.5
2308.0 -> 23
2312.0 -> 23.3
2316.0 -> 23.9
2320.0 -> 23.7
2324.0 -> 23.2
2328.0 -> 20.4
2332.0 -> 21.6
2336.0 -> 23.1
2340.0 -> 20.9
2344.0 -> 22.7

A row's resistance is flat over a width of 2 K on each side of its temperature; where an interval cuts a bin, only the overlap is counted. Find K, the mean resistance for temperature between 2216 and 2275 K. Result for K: 23.5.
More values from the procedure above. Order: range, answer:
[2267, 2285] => 22.8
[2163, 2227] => 23.4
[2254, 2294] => 22.9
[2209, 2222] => 23.5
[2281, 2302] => 22.5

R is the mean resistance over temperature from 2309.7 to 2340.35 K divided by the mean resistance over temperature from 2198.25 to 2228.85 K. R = 0.98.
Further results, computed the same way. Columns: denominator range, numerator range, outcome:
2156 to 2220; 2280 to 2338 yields 0.96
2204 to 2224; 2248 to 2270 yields 1.01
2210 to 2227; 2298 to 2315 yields 0.96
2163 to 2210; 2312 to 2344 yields 0.96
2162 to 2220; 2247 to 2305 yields 0.98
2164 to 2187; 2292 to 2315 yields 0.92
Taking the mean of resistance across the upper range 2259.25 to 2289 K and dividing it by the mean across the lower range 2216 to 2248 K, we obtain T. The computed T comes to 1.0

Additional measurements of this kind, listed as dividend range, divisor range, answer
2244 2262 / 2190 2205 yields 1.07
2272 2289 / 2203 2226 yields 0.97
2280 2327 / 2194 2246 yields 0.99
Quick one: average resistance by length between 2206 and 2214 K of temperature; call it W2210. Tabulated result 22.7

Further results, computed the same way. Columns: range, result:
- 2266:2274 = 23.6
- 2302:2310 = 22.8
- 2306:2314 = 23.1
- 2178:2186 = 24.1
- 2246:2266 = 23.8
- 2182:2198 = 23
